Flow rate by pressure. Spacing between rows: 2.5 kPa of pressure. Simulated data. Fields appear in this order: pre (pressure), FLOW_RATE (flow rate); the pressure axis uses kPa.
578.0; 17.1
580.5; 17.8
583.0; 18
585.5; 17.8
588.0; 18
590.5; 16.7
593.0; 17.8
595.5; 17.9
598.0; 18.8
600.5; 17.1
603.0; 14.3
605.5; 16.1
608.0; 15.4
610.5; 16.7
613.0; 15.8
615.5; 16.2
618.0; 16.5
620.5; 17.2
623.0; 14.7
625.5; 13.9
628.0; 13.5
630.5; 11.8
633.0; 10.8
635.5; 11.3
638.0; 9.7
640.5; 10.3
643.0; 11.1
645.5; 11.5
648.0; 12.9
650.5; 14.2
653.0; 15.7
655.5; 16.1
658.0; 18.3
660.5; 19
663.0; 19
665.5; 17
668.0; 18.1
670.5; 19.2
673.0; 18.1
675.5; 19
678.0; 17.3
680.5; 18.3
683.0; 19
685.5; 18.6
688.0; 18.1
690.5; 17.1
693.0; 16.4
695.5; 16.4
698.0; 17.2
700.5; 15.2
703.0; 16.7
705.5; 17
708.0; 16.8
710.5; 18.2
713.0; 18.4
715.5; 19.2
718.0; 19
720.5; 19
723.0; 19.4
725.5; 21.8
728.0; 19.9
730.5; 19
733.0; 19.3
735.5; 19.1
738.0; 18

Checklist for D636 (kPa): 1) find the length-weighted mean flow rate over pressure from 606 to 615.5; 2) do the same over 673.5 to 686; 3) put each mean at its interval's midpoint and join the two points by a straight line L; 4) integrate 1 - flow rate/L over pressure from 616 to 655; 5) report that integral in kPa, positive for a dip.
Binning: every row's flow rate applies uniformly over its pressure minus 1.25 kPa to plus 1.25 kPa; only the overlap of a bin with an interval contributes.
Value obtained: 8.6 kPa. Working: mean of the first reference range 16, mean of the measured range 13.1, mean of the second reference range 18.4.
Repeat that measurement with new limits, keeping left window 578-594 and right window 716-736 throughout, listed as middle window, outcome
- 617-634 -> 3.8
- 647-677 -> 2.3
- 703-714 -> 1.1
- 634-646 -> 5.0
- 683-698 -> 1.3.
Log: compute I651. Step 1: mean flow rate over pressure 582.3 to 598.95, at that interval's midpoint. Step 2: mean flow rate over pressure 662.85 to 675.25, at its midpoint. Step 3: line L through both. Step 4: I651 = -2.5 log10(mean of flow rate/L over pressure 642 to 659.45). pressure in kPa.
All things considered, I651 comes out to 0.26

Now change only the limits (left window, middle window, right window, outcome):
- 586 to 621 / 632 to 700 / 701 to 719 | 0.09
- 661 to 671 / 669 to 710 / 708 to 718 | 0.05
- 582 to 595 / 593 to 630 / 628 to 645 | -0.11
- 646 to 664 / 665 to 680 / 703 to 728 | -0.08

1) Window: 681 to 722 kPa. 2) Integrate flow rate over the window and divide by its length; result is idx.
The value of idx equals 17.7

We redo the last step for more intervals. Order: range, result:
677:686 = 18.3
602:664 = 14.5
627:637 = 11.8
